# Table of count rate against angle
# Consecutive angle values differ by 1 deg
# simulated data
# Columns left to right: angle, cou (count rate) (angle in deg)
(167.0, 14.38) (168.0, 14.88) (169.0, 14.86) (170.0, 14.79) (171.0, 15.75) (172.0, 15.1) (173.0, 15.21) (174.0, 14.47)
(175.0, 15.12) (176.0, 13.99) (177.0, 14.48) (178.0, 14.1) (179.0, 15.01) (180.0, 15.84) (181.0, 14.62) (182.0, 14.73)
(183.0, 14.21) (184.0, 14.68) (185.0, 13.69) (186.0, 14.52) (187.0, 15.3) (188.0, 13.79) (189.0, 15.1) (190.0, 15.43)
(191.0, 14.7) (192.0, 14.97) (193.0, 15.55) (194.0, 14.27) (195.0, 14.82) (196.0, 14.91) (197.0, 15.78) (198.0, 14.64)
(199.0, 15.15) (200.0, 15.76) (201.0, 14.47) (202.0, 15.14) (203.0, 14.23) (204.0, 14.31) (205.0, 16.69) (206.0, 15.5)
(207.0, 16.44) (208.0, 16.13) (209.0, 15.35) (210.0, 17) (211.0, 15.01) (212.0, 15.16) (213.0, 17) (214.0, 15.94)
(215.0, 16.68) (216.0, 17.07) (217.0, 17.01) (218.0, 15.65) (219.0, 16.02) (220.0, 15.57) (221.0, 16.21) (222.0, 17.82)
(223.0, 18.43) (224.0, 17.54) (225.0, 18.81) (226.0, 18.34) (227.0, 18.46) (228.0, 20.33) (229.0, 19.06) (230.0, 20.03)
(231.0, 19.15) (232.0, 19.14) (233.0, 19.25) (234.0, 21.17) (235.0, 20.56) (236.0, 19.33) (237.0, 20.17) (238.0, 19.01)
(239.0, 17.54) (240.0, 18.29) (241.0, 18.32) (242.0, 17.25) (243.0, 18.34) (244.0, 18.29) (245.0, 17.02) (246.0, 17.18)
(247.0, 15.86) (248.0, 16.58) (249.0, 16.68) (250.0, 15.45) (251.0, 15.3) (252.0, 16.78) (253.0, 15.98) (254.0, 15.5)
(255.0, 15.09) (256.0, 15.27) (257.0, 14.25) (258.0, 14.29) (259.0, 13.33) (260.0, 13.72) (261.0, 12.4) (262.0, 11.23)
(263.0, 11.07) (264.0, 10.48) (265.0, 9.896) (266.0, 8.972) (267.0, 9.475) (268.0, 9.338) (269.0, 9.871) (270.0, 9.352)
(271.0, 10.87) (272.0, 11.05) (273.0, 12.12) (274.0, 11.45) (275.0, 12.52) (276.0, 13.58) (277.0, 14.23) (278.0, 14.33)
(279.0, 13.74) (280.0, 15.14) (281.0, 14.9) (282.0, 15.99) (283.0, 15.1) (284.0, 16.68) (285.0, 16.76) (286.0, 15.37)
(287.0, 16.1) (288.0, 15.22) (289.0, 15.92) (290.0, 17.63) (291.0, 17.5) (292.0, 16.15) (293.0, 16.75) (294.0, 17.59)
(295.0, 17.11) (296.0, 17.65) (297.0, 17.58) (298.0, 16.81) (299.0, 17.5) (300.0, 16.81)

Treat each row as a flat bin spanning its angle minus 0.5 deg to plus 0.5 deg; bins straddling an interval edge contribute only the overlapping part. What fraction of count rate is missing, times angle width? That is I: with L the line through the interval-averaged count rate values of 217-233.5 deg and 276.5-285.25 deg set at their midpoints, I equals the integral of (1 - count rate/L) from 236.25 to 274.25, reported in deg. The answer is 5.2 deg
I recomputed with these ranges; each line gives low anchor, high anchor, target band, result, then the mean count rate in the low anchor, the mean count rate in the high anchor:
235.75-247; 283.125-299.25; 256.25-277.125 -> 6.98 deg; 18.1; 16.7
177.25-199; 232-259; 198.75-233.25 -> -1.83 deg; 14.8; 17.2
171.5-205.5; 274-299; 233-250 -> -3.12 deg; 14.8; 15.8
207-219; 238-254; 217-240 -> -2.65 deg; 16.2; 17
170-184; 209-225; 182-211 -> 1.09 deg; 14.8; 16.6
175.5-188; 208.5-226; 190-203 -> 0.36 deg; 14.6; 16.7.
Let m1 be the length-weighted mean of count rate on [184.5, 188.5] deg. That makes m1 14.3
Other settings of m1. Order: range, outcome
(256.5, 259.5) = 14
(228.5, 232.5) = 19.3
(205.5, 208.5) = 16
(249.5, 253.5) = 15.9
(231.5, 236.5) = 19.9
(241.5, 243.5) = 17.8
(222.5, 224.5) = 18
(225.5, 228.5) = 19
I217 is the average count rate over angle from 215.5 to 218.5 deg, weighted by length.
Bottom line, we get 16.6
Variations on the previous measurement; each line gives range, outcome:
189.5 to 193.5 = 15.2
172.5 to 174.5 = 14.8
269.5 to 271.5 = 10.1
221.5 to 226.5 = 18.2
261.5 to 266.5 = 10.3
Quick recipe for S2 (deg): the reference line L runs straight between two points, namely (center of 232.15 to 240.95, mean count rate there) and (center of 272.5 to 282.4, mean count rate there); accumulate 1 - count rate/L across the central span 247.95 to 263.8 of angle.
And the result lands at 2.2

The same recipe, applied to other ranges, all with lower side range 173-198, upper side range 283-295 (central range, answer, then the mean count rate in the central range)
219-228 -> -1.4 deg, 17.7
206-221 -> -0.9 deg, 16.1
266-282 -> 4.0 deg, 12.2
